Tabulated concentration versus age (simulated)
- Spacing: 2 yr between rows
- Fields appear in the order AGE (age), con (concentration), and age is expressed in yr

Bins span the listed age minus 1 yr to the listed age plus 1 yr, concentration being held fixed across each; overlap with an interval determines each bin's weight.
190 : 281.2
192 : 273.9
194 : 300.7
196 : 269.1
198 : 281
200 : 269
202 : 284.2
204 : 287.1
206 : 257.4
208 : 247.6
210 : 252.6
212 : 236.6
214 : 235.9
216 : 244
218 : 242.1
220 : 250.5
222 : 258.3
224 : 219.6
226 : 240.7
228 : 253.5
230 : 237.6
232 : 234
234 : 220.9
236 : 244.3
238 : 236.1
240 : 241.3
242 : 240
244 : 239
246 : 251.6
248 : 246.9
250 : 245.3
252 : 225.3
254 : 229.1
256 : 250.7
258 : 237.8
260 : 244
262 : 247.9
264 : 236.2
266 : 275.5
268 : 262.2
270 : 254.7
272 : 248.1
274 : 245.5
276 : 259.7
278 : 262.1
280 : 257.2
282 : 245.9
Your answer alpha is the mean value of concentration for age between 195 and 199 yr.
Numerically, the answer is 275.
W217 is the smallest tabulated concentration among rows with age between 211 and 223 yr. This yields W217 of 235.9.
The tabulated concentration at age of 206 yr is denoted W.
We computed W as 257.4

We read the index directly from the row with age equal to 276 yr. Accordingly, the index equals 259.7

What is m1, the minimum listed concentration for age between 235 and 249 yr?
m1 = 236.1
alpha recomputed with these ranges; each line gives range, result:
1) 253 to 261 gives 240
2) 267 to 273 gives 255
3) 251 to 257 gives 235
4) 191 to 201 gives 279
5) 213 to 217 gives 240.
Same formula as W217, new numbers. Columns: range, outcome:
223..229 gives 219.6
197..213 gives 236.6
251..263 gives 225.3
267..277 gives 245.5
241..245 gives 239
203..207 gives 257.4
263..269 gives 236.2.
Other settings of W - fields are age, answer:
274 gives 245.5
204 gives 287.1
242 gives 240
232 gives 234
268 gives 262.2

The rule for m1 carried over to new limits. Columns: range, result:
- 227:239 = 220.9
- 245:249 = 246.9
